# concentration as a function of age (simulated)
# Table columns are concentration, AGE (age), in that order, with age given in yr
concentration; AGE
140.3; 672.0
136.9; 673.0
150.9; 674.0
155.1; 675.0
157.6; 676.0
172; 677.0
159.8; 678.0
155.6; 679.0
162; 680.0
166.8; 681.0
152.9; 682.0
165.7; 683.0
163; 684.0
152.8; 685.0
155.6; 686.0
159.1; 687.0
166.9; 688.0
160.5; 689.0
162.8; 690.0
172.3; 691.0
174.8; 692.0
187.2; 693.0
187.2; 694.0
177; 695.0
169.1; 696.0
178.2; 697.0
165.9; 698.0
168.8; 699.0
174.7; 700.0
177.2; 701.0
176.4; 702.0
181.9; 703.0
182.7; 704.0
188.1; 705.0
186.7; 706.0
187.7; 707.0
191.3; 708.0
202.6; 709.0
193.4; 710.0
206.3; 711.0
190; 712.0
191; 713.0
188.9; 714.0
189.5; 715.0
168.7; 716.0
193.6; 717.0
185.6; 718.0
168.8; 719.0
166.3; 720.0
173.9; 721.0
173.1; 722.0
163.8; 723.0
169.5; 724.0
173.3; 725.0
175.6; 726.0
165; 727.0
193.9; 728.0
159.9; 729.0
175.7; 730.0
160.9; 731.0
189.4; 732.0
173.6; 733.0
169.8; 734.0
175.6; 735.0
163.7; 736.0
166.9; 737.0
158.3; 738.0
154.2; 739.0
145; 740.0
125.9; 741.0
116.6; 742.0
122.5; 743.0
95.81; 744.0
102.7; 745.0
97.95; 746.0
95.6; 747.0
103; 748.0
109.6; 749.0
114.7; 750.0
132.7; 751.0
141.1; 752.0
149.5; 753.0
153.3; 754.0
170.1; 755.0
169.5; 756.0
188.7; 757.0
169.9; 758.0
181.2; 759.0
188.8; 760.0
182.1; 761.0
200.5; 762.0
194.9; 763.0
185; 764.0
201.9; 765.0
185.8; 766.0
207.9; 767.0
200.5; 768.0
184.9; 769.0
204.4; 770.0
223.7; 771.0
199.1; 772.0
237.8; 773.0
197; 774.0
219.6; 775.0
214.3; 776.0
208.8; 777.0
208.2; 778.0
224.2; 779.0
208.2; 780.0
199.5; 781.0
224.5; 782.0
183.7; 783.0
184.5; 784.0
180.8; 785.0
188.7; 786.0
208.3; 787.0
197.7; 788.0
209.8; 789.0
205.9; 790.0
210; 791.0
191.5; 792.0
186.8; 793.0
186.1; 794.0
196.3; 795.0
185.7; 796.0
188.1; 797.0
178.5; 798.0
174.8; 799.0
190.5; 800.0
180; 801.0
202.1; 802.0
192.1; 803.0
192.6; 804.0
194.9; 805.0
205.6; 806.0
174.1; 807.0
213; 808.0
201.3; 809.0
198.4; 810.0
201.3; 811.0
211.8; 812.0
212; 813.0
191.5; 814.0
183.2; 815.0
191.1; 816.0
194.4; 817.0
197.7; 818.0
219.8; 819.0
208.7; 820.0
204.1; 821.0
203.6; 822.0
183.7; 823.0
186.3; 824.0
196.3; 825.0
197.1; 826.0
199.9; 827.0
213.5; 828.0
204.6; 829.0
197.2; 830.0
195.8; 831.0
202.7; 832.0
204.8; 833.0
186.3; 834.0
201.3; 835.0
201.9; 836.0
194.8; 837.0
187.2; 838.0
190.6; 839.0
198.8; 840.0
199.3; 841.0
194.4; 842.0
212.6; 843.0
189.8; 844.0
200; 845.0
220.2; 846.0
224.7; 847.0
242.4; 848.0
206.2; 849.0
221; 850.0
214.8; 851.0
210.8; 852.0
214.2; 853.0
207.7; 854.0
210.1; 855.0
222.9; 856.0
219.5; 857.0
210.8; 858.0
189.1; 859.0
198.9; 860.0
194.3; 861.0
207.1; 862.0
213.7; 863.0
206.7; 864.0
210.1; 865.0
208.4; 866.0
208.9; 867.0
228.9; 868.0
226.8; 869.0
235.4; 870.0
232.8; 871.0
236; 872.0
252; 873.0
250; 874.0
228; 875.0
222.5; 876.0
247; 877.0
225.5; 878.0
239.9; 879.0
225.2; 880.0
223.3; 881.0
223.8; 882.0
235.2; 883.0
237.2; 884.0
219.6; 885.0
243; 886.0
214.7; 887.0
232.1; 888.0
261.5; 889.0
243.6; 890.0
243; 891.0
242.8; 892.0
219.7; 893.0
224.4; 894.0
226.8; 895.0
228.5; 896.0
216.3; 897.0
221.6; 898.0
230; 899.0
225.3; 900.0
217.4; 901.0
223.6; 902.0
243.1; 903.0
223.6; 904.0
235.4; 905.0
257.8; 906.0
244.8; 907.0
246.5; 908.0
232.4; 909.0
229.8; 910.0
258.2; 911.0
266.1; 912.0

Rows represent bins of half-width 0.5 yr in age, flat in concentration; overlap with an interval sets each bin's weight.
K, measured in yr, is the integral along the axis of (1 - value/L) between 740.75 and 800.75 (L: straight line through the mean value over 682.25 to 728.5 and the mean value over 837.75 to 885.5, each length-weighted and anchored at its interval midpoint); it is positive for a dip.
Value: 4.9 yr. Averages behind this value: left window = 177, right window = 217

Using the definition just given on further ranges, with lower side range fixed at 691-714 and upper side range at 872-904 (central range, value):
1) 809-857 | 3.1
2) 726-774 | 7.8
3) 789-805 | 1.3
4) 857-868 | 0.9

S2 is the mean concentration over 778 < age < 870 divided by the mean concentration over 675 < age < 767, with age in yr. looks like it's 1.21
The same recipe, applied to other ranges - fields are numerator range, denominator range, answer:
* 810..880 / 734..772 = 1.32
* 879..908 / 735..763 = 1.59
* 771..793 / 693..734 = 1.14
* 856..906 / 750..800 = 1.18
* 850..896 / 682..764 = 1.35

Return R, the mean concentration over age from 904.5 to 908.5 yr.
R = 246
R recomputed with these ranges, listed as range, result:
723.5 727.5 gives 171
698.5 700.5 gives 172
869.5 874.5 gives 241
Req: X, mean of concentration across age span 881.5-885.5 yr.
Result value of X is 229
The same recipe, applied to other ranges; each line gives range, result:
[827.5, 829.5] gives 209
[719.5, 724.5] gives 169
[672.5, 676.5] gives 150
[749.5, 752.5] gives 130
